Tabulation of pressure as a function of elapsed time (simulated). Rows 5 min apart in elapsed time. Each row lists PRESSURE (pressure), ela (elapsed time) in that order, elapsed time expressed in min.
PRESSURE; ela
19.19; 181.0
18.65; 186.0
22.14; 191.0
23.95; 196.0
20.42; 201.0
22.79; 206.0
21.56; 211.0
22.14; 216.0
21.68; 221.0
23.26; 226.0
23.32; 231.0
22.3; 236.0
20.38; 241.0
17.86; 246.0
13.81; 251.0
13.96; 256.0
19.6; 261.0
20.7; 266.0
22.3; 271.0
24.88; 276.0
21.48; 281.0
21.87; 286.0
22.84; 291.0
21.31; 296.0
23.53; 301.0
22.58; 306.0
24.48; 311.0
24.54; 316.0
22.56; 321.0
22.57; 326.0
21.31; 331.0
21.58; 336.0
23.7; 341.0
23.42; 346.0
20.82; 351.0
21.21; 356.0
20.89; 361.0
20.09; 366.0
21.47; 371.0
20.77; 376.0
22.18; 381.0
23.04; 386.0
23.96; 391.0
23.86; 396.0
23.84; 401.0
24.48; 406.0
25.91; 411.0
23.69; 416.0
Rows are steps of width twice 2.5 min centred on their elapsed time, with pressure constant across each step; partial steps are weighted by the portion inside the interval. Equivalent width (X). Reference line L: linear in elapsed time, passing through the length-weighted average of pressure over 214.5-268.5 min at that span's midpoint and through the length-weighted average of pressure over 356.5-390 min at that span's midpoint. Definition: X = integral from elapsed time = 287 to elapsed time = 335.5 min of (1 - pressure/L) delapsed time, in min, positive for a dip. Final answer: -4.8 min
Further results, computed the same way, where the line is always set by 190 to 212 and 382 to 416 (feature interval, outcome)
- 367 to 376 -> 1.0 min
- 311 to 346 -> 0.8 min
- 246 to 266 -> 5.3 min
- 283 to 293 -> 0.3 min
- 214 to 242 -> 0.2 min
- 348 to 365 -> 1.9 min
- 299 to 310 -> 0.0 min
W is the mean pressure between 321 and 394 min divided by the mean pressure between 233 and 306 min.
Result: 1.1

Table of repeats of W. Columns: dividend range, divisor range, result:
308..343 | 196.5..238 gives 1.03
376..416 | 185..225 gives 1.08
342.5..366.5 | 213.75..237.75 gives 0.95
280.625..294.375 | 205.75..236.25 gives 0.99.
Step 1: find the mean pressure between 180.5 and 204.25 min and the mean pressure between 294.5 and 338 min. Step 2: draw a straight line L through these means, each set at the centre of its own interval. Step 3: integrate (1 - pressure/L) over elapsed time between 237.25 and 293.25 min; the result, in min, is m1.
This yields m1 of 5.3 min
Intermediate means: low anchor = 21.1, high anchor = 22.8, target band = 20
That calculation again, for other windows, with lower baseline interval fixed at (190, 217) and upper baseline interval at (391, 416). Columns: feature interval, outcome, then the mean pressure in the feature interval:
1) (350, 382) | 3.9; 21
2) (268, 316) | 0.6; 22.9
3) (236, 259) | 5.5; 17.2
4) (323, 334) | 0.7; 22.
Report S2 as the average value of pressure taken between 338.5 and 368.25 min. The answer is 21.7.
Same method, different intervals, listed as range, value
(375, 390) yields 22.3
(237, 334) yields 21.2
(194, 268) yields 20.5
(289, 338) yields 22.7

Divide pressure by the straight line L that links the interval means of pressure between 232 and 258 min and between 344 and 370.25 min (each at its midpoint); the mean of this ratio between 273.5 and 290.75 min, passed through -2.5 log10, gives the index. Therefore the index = -0.19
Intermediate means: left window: 18.1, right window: 21.3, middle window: 22.8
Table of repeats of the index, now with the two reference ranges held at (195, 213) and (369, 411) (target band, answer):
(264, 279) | -0.01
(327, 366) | 0.05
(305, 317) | -0.06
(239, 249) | 0.19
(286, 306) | 0.01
